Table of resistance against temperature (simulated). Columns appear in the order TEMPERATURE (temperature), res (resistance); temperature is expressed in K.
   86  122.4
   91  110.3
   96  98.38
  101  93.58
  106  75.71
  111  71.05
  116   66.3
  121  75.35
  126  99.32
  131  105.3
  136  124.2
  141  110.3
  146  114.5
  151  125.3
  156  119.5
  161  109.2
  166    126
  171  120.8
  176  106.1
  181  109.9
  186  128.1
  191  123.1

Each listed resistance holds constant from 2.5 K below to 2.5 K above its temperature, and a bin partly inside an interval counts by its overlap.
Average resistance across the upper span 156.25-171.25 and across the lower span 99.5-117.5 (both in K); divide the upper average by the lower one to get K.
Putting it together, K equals 1.55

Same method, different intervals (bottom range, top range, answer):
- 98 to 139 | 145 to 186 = 1.31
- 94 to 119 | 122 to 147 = 1.35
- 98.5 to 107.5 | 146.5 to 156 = 1.42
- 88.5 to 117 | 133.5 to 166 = 1.36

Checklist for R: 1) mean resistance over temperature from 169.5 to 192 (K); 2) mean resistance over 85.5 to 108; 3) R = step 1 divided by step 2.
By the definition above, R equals 1.19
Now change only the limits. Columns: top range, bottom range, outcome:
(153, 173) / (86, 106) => 1.19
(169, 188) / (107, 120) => 1.65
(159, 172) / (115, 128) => 1.46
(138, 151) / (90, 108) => 1.23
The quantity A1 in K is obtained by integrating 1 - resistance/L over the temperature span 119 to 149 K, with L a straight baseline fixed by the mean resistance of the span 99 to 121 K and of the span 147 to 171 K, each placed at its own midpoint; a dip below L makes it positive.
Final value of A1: -2.4 K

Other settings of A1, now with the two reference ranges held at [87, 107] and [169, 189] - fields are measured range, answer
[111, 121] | 3.2 K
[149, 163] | -0.9 K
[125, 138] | -0.6 K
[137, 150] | -0.8 K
